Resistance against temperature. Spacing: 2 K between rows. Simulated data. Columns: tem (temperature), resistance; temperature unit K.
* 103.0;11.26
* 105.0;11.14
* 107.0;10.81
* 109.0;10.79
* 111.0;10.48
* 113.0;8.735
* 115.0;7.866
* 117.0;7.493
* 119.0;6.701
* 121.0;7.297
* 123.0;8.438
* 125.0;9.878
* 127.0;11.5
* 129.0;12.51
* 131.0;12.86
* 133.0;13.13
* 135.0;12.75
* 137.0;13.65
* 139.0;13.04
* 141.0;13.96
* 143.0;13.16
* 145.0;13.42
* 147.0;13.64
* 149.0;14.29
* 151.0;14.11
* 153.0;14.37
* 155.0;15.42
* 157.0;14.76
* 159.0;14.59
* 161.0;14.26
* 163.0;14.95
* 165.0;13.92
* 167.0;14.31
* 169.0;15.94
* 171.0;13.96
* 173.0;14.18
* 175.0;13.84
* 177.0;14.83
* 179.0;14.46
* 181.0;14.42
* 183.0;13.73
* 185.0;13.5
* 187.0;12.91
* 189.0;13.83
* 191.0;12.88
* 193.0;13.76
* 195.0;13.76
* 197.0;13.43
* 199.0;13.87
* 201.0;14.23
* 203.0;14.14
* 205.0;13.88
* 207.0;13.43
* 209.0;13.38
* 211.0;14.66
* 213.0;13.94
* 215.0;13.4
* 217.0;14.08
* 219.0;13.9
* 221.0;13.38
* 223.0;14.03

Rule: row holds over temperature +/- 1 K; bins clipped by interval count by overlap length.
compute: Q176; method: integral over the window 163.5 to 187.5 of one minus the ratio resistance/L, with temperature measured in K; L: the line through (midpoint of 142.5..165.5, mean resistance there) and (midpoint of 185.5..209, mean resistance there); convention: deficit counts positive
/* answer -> -0.44 K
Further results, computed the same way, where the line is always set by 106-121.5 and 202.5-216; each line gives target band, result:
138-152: -4.3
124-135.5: -2.9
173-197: -2.4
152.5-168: -4.6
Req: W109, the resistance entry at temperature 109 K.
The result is 10.79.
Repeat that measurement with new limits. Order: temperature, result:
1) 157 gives 14.76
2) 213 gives 13.94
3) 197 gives 13.43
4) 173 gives 14.18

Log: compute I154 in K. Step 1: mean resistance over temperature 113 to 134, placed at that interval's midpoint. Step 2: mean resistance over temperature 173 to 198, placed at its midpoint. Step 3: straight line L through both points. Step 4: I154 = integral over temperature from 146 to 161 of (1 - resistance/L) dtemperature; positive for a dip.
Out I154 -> -3.5 K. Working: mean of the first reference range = 9.72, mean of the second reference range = 13.8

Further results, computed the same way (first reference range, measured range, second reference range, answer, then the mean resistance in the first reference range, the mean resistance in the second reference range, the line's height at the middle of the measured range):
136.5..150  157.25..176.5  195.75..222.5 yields -1.1 K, 13.6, 13.8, 13.7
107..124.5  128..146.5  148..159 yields -1.8 K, 8.65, 14.6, 12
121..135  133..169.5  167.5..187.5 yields -4.3 K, 11.2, 14.2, 12.6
